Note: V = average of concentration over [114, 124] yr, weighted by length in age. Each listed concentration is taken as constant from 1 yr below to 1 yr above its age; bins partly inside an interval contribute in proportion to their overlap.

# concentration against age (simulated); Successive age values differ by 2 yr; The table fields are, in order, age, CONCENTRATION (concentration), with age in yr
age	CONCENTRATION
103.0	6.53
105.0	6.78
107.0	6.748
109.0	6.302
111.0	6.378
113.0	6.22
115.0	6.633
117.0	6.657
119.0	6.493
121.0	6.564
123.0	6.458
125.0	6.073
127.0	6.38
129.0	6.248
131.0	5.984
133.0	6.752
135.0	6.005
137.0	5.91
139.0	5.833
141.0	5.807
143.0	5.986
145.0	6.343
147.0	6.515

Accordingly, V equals 6.56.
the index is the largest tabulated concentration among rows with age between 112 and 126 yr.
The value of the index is 6.657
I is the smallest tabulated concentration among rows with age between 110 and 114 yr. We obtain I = 6.22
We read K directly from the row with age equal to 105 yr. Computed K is 6.78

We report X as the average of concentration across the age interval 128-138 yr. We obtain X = 6.18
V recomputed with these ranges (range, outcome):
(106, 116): 6.46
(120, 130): 6.34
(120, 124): 6.51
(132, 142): 6.06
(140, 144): 5.9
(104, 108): 6.76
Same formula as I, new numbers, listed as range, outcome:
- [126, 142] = 5.807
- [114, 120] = 6.493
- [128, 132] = 5.984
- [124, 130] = 6.073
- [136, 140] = 5.833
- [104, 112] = 6.302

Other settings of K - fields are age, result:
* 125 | 6.073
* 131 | 5.984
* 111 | 6.378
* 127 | 6.38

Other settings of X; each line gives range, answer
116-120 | 6.58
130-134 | 6.37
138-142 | 5.82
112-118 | 6.5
